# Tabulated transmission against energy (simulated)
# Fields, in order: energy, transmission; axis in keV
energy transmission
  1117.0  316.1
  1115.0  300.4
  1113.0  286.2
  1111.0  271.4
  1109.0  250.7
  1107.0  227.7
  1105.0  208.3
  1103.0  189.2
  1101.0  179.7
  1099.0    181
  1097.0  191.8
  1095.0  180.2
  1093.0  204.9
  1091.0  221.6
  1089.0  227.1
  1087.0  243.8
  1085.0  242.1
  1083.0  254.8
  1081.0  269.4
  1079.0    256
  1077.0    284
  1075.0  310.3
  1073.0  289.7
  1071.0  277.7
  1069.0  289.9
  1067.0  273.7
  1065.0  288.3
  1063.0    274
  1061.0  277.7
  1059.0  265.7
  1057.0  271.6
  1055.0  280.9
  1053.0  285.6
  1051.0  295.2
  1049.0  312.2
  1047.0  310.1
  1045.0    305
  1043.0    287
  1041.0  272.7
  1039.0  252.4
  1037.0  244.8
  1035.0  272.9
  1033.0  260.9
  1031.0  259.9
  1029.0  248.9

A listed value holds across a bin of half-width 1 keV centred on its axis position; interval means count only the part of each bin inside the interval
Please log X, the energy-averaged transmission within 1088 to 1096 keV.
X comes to 208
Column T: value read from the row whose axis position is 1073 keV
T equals 289.7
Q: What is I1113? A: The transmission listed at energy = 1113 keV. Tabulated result 286.2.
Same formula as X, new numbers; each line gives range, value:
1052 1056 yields 283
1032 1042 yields 261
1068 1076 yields 292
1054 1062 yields 274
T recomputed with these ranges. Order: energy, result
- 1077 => 284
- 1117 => 316.1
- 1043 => 287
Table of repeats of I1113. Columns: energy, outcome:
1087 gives 243.8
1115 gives 300.4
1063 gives 274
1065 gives 288.3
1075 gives 310.3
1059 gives 265.7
